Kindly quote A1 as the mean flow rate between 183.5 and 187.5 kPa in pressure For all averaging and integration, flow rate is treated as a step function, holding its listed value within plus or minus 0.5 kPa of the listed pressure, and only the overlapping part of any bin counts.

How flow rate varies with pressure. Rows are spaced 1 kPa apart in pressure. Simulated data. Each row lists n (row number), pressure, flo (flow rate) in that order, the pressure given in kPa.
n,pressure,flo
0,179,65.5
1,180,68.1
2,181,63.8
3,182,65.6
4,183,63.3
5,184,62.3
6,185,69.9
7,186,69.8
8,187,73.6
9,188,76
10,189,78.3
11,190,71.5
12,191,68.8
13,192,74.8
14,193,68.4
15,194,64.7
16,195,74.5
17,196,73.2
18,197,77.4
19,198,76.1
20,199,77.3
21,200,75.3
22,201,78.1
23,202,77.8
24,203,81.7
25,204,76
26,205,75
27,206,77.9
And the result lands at 68.9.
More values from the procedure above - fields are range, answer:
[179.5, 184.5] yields 64.6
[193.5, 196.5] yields 70.8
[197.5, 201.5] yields 76.7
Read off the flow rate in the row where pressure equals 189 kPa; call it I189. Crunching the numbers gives 78.3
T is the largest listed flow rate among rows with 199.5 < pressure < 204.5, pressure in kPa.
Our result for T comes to 81.7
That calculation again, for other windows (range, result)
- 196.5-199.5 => 77.4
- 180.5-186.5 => 69.9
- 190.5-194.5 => 74.8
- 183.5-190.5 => 78.3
